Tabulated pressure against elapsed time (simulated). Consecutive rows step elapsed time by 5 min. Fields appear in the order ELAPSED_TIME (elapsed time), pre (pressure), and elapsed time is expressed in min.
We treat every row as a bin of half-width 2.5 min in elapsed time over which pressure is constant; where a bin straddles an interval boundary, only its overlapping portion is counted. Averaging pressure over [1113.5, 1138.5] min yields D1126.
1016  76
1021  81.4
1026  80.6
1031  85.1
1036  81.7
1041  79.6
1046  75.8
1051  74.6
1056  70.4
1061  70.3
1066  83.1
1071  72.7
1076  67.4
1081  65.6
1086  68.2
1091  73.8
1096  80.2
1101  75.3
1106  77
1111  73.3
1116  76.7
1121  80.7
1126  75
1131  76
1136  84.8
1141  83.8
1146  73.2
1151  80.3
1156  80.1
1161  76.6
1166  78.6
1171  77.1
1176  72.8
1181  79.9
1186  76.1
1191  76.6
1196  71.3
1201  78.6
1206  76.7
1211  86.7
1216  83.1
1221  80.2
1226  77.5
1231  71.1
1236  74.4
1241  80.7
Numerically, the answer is 78.6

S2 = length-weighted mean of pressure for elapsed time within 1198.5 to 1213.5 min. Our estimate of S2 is 80.7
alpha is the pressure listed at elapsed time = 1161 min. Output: 76.6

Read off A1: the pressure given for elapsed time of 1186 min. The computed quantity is 76.1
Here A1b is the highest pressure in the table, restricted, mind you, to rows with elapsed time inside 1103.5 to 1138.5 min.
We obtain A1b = 84.8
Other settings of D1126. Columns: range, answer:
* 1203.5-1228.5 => 80.8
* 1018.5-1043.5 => 81.7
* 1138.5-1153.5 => 79.1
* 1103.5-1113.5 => 75.2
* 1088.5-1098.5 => 77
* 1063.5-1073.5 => 77.9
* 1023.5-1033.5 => 82.8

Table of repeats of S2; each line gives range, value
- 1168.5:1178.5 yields 75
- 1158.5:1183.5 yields 77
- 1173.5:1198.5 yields 75.3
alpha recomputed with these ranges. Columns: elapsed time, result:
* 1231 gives 71.1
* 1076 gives 67.4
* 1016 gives 76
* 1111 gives 73.3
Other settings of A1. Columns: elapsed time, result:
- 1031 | 85.1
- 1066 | 83.1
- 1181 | 79.9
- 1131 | 76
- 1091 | 73.8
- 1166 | 78.6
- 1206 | 76.7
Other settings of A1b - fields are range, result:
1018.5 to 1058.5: 85.1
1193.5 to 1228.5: 86.7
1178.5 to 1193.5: 79.9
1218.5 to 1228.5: 80.2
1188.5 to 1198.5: 76.6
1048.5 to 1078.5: 83.1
